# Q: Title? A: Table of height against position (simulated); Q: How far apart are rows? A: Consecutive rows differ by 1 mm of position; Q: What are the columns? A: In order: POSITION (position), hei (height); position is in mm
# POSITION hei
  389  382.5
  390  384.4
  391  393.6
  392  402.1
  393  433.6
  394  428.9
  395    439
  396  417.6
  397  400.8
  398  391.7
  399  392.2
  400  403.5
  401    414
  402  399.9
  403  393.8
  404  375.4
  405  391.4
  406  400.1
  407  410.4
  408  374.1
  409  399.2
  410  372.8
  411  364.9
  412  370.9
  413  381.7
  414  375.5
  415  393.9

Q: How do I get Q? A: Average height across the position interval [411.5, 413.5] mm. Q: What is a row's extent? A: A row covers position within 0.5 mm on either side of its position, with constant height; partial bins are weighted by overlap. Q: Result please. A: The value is 376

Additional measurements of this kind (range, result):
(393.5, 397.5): 422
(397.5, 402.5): 400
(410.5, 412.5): 368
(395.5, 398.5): 403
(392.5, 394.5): 431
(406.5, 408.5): 392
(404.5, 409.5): 395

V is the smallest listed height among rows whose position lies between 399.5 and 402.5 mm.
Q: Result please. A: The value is 399.9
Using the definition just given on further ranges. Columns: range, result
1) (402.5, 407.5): 375.4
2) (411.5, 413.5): 370.9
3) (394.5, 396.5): 417.6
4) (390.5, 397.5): 393.6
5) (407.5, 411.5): 364.9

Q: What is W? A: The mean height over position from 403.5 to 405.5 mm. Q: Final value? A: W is 383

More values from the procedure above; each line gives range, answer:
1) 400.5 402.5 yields 407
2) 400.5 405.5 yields 395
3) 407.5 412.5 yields 376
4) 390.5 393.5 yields 410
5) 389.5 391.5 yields 389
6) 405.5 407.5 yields 405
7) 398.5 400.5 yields 398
